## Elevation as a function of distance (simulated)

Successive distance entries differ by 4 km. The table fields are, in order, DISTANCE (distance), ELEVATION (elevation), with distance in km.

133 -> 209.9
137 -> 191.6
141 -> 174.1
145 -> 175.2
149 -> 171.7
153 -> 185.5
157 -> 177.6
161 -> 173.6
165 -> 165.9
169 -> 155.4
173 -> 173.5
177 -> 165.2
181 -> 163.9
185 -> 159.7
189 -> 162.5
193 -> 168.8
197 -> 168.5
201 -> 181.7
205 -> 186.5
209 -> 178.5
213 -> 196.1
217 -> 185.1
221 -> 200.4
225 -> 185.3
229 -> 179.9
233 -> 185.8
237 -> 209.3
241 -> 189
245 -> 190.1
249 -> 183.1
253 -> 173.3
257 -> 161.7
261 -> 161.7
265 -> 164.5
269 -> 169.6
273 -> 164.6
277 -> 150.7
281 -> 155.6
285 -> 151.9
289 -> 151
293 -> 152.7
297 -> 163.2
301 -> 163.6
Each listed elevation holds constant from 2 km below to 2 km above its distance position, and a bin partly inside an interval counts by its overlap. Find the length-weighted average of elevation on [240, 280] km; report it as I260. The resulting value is 170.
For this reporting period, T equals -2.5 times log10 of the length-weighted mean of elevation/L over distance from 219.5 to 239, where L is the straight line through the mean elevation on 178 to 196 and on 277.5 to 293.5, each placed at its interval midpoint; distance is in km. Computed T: -0.20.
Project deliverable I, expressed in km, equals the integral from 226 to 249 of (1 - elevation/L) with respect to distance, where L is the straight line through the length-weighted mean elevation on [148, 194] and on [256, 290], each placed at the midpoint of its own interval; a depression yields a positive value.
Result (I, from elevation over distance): -3.89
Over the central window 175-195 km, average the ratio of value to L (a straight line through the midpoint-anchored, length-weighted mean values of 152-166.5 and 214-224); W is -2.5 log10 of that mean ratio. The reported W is 0.117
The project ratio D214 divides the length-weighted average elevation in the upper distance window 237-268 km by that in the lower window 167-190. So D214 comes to 1.1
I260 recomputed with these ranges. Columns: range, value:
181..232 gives 179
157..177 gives 168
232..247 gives 194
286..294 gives 152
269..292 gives 156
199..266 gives 183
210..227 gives 191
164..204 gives 167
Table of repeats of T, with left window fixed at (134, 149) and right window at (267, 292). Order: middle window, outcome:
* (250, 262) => -0.041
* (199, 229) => -0.114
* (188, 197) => 0.036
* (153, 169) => 0.036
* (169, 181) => 0.058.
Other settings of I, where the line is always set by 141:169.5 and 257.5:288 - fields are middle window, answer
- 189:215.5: -1.8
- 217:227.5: -1.6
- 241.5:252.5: -1.5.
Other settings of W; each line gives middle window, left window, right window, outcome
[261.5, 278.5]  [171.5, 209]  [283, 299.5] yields -0.03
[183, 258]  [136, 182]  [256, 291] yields -0.10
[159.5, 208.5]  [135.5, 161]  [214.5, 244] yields 0.09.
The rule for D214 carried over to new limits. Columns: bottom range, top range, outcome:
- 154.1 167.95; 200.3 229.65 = 1.09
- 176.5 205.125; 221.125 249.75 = 1.13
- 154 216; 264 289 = 0.92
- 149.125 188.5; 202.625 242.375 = 1.12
